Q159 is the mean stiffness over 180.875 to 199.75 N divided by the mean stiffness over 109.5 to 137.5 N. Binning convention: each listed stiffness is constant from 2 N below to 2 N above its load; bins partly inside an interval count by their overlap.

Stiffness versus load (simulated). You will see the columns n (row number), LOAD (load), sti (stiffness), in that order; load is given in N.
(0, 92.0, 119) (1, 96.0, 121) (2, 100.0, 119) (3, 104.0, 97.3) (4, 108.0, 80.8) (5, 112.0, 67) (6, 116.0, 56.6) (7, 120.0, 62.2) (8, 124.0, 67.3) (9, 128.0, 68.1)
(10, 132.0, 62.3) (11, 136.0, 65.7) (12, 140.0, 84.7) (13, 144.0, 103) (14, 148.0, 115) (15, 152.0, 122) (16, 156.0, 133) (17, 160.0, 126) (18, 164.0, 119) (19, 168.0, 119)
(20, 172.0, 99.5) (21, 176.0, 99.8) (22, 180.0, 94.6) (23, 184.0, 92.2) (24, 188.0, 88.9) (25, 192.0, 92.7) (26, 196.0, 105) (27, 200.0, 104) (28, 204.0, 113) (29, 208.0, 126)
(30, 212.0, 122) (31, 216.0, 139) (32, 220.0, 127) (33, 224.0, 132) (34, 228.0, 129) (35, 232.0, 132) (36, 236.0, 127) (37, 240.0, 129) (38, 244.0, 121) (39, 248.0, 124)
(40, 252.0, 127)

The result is 1.5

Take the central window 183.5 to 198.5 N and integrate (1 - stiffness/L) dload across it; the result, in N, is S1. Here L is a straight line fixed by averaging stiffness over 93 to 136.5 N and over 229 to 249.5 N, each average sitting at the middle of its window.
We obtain 1.9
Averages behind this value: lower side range 80.2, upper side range 127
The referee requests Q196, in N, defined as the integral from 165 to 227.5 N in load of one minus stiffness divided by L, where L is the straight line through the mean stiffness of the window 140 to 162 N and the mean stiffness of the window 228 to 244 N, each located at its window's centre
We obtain 6.1 N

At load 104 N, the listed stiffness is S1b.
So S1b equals 97.3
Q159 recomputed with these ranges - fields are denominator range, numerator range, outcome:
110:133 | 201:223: 1.95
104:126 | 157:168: 1.77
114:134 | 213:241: 2.06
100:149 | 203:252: 1.62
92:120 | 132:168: 1.18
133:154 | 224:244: 1.34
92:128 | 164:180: 1.25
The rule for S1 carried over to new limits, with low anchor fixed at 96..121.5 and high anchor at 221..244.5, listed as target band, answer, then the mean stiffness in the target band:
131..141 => 2.5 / 70.4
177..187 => 1.5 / 93.6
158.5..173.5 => -1.7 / 116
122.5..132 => 2.5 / 66.6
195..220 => 0.1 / 119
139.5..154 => -1.6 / 108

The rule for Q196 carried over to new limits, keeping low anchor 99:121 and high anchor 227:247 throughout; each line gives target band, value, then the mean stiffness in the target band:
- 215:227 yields -1.0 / 132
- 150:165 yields -4.3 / 125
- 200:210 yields -0.1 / 116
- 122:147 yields 3.5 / 76.8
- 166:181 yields -0.1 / 104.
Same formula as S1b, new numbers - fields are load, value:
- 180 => 94.6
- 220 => 127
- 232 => 132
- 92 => 119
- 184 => 92.2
